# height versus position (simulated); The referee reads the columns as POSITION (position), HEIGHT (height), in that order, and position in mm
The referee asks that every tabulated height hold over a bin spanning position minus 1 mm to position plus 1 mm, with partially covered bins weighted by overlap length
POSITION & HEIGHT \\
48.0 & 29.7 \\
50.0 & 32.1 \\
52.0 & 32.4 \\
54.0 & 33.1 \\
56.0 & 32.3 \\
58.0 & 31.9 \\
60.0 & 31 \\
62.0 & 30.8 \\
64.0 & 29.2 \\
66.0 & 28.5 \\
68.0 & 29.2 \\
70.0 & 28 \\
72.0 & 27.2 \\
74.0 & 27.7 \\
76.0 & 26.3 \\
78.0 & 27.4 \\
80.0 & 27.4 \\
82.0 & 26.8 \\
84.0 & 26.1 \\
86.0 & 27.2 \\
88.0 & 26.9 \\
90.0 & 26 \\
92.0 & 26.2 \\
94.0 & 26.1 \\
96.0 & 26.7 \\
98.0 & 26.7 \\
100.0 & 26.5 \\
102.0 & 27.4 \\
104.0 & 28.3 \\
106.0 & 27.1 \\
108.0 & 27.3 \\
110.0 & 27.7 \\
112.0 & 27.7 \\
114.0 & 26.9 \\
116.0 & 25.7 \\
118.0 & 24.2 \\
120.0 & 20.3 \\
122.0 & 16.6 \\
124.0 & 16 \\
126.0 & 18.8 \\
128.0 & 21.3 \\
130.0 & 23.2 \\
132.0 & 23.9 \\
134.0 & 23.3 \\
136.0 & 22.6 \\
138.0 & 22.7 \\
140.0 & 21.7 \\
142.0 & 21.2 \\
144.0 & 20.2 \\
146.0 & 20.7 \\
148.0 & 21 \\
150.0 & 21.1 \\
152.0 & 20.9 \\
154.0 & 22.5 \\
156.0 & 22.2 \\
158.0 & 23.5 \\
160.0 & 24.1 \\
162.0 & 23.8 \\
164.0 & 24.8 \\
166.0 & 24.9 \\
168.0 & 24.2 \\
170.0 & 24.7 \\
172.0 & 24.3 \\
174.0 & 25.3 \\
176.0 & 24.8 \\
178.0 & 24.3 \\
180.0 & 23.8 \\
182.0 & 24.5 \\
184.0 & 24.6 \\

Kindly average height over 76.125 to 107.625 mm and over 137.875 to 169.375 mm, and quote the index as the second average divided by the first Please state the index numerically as 0.8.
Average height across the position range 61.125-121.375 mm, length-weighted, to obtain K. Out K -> 26.9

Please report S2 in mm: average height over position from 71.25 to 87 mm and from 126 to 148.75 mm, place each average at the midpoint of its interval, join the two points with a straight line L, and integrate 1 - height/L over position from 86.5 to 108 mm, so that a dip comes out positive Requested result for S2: -1.22 mm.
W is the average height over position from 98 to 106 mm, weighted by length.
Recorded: 27.3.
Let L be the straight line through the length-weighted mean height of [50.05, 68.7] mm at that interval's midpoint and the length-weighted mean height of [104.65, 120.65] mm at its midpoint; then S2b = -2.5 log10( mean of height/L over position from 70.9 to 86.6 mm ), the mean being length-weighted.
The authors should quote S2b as 0.085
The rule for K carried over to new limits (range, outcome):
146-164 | 22.4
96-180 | 23.6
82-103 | 26.6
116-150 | 21.2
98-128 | 24.3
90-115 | 27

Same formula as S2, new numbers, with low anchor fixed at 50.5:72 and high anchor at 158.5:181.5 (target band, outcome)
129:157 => 4.3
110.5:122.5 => 1.5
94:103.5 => 0.5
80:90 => 0.8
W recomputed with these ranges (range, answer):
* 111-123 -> 23.6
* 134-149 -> 21.6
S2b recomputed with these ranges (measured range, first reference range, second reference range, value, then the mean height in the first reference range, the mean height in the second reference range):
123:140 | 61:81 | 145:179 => 0.16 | 28.2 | 23.4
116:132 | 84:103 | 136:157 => 0.15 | 26.6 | 21.5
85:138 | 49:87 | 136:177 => 0.07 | 29.2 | 22.9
